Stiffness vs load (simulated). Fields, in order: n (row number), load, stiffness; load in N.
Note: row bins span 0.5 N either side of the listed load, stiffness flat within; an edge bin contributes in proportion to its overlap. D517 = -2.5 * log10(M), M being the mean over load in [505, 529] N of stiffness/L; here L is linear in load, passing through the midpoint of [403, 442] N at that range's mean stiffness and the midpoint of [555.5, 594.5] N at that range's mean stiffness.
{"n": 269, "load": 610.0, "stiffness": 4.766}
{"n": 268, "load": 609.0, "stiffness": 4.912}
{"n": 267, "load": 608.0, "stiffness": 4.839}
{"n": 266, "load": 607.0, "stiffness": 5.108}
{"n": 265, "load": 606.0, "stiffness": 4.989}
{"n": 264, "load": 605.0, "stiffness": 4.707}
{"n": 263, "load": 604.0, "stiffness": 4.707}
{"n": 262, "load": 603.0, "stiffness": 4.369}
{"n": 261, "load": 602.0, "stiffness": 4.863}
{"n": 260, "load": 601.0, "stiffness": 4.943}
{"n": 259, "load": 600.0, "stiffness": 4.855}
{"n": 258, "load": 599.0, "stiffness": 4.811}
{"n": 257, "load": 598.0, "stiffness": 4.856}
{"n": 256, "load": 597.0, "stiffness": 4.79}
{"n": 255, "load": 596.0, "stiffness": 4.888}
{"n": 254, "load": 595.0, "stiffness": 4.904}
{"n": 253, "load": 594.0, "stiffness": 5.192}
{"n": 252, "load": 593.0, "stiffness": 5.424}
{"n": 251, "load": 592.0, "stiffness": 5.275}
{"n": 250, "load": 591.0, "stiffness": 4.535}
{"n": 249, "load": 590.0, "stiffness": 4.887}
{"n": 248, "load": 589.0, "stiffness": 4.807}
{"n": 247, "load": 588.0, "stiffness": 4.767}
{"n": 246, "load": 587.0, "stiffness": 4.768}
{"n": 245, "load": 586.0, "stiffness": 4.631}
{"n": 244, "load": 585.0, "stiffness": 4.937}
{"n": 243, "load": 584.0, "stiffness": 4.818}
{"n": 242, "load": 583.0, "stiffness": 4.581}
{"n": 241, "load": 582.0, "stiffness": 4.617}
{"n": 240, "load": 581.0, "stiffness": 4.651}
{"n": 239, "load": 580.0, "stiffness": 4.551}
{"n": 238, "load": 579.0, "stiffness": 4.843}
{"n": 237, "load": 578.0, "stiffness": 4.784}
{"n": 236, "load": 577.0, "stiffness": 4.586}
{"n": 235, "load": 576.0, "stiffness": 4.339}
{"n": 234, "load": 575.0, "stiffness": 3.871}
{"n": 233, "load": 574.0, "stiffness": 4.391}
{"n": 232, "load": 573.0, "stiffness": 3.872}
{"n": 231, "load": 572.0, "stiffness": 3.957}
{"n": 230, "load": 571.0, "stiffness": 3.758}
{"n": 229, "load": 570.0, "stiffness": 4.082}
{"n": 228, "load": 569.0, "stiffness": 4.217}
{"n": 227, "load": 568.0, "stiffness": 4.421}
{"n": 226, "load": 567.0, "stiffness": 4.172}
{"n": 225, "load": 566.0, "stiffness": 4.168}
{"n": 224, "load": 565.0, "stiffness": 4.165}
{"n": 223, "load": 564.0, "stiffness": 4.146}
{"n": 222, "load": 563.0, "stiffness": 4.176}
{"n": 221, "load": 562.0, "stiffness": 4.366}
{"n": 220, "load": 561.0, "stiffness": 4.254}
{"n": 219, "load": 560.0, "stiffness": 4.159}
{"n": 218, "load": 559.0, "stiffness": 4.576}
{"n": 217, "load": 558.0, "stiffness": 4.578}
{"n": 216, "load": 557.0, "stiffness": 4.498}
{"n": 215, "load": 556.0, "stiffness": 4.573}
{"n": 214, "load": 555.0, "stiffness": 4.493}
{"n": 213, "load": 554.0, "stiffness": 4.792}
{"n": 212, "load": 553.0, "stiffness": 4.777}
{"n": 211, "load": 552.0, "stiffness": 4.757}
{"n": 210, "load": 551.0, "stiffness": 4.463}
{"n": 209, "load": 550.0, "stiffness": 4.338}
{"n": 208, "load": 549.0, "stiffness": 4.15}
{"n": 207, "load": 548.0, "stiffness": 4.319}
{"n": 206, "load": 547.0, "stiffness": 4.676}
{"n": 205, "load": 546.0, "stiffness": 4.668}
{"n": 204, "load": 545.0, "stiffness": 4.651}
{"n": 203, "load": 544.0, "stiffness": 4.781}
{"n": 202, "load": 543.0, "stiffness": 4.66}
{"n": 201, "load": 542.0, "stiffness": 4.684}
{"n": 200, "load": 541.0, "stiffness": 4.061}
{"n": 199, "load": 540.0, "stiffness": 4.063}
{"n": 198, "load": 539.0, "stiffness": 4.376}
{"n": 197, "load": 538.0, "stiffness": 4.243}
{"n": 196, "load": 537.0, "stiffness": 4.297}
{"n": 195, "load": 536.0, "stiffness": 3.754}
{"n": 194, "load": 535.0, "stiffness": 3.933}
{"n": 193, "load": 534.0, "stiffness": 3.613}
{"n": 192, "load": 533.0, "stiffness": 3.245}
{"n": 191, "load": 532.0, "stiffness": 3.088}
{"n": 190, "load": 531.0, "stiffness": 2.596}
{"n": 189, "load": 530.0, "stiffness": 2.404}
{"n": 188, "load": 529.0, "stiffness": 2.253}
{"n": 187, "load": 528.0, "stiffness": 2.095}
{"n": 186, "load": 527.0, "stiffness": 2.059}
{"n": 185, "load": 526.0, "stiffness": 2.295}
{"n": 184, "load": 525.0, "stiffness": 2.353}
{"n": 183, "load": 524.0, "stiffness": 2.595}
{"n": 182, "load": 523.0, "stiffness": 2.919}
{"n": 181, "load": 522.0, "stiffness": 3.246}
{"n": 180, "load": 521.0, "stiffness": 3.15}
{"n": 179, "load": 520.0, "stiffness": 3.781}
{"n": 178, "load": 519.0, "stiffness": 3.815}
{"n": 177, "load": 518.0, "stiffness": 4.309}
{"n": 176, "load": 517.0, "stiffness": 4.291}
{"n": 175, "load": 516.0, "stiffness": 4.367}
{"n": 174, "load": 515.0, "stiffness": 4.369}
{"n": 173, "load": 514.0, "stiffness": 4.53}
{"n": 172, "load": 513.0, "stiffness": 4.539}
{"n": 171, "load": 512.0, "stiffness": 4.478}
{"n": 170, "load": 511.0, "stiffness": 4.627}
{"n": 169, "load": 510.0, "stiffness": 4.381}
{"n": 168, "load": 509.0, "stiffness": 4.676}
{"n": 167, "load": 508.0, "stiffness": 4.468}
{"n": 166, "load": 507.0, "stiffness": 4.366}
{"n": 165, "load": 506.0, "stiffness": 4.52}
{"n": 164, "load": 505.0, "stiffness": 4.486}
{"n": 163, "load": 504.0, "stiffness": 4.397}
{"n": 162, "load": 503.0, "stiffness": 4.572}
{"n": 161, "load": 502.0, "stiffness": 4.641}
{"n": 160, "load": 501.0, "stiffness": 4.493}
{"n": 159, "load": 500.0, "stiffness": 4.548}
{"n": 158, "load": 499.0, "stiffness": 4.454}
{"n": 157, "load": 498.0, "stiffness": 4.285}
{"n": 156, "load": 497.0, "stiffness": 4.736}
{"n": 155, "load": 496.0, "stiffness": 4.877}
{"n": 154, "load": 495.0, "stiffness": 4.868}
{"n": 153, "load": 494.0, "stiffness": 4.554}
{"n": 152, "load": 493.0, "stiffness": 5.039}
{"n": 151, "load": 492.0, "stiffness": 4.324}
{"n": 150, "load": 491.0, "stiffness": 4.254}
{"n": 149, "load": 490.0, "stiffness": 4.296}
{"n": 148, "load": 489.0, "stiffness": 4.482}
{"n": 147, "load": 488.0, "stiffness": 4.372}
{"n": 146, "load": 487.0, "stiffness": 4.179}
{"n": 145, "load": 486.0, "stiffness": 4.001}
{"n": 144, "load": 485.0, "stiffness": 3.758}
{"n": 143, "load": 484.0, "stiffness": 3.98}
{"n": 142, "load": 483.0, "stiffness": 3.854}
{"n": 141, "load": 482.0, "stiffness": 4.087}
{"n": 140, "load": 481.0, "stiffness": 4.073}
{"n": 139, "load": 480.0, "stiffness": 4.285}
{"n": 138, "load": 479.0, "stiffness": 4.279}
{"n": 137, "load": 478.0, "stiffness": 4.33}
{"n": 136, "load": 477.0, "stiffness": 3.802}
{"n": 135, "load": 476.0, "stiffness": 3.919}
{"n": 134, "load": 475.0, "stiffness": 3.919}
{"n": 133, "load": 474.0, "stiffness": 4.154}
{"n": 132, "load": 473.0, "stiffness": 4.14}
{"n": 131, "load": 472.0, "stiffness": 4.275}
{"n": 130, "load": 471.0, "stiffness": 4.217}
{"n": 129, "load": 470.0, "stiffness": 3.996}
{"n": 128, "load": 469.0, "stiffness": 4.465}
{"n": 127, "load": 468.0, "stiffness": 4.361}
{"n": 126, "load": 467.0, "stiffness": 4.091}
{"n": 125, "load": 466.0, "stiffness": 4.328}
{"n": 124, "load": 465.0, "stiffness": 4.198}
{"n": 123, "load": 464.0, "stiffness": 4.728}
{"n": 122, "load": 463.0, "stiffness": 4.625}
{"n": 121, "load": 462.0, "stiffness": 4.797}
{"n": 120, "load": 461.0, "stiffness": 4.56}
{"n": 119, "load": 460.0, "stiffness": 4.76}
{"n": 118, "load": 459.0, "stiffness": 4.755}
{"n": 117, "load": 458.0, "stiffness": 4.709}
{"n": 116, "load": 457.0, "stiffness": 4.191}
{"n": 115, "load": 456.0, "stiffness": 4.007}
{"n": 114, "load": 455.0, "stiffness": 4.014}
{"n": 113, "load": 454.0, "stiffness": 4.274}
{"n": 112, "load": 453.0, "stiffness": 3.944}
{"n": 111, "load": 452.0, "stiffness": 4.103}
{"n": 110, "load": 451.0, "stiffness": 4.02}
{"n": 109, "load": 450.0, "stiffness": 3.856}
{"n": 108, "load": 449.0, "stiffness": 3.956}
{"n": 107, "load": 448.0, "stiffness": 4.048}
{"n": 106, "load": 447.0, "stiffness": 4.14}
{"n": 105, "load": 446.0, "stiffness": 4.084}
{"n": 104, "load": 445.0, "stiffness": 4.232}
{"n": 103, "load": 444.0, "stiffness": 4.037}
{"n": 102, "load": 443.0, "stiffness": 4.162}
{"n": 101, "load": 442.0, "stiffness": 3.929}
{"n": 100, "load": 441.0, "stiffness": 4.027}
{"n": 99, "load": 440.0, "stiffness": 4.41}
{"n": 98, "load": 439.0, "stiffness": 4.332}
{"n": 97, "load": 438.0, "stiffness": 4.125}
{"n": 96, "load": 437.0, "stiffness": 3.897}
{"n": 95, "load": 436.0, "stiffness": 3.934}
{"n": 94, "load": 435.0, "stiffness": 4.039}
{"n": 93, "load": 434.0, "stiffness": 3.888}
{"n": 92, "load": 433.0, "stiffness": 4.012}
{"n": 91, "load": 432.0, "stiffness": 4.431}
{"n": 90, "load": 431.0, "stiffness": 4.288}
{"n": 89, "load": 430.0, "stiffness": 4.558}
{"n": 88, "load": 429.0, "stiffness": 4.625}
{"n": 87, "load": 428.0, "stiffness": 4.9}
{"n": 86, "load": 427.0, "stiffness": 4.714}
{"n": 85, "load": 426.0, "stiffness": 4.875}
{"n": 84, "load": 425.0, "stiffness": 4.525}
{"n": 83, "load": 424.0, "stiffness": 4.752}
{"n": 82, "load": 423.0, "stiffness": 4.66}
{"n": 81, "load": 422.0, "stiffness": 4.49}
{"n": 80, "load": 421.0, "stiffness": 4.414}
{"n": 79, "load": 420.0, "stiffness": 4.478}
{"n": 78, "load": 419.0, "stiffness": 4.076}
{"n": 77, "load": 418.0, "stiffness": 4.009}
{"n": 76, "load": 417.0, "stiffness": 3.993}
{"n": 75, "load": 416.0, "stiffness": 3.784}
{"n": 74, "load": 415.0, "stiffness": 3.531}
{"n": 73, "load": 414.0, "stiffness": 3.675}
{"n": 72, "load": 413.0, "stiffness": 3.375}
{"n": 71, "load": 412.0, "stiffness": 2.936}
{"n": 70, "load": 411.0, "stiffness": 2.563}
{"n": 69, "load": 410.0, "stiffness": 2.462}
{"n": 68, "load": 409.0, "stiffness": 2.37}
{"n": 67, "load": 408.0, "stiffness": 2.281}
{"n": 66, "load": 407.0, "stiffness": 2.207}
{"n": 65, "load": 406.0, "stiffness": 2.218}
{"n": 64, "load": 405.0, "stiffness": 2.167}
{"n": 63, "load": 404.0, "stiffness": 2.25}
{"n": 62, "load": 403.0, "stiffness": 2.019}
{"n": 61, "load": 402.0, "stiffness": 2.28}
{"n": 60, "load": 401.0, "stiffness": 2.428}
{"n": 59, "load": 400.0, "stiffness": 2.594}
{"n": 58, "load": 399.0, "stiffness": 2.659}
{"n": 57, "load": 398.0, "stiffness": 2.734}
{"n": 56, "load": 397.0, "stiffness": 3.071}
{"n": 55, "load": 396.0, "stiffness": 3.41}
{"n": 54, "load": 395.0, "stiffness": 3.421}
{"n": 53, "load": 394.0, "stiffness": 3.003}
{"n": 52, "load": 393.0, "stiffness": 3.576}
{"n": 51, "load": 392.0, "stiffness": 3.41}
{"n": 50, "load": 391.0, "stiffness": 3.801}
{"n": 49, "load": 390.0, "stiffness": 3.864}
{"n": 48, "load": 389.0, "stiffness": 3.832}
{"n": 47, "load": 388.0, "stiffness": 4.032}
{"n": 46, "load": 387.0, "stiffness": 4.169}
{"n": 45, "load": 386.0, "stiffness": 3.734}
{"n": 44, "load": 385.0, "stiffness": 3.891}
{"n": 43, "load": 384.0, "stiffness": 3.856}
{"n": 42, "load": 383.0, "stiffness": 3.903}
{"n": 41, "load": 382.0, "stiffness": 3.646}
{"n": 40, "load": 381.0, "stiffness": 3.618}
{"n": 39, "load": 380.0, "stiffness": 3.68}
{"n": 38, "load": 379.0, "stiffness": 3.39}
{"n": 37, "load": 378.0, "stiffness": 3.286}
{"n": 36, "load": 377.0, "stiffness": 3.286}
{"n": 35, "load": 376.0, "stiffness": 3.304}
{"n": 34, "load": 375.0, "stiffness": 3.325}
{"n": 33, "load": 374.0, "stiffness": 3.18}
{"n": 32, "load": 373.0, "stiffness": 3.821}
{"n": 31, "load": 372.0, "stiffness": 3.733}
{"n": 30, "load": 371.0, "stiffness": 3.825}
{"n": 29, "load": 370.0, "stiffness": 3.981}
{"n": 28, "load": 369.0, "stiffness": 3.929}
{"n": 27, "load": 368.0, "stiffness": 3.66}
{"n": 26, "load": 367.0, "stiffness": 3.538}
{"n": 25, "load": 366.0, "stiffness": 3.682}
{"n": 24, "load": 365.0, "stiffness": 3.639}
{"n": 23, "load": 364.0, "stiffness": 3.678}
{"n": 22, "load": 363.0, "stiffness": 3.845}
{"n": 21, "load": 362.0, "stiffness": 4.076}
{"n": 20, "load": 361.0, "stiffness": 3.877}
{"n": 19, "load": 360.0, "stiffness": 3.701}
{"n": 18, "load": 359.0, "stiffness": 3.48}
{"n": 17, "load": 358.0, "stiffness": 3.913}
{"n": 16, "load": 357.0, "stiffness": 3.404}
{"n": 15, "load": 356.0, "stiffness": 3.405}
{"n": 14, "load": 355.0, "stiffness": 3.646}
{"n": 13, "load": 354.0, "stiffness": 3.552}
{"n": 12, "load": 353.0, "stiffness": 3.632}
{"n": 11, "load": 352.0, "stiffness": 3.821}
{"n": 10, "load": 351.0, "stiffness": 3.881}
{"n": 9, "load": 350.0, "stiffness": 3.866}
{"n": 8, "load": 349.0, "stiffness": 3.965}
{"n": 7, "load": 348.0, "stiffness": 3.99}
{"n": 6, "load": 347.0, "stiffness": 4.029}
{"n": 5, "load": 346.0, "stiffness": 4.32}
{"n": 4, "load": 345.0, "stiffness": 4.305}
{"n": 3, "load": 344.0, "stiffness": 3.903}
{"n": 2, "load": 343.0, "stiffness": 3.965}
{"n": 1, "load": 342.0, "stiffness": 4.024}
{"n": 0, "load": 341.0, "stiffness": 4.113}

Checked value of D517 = 0.13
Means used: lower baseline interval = 3.78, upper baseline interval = 4.5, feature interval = 3.73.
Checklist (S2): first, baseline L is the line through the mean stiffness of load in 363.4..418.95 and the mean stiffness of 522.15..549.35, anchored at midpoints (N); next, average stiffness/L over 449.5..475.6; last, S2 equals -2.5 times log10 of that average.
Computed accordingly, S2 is -0.24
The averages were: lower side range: 3.31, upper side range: 3.58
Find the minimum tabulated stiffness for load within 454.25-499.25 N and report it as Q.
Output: 3.758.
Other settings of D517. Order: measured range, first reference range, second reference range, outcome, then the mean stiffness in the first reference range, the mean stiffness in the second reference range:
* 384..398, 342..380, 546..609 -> 0.069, 3.73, 4.58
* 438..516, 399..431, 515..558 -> -0.176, 3.49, 3.84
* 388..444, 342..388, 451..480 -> 0.117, 3.75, 4.28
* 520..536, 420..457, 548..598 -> 0.479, 4.24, 4.53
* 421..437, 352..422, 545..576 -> -0.213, 3.42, 4.33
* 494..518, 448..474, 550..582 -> -0.047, 4.29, 4.37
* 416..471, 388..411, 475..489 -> -0.225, 2.84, 4.08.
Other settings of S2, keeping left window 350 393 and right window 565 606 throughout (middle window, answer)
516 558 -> 0.155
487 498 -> -0.083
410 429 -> -0.046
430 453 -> -0.028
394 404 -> 0.363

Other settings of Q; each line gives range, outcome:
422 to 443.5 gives 3.888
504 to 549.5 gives 2.059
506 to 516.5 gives 4.366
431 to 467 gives 3.856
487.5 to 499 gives 4.254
